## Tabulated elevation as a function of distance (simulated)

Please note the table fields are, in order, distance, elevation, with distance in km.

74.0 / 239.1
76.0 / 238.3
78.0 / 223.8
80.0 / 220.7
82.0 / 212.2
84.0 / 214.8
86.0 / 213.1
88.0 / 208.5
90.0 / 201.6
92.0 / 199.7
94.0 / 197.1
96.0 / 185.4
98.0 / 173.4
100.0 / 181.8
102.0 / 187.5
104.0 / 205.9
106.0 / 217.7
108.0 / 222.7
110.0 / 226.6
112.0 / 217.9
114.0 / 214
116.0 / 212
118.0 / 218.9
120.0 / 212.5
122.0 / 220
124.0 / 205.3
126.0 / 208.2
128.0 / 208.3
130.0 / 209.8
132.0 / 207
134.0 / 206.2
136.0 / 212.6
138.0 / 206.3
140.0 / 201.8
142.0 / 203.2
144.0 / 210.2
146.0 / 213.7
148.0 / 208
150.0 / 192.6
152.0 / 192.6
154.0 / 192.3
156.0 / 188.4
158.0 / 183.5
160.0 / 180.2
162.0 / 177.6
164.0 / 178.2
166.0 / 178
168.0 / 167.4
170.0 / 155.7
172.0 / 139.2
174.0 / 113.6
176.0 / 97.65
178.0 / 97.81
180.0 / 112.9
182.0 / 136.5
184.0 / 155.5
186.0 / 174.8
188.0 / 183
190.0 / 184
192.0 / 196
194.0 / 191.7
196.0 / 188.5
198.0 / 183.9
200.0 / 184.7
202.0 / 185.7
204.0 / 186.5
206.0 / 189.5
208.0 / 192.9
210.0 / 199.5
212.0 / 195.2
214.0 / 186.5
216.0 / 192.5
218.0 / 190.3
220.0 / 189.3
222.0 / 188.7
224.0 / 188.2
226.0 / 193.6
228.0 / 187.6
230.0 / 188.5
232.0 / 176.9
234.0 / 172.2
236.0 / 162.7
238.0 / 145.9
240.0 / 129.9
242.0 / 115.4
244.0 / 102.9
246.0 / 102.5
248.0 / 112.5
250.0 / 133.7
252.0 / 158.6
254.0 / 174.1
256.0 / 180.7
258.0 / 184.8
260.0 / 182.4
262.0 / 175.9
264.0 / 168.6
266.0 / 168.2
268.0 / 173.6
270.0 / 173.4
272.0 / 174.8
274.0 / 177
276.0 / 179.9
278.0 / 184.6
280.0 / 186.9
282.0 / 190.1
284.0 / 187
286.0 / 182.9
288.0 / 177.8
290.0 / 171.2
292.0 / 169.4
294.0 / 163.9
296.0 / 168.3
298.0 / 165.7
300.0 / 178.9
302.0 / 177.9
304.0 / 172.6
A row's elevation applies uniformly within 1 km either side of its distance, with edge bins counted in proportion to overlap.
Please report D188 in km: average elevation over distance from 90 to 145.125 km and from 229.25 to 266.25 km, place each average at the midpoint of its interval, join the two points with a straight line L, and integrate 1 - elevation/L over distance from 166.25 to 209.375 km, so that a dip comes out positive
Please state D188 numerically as 3.4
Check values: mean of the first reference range 206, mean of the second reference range 154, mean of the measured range 163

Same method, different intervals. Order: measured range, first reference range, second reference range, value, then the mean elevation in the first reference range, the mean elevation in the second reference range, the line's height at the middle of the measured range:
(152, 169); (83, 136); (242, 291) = 1.07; 207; 166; 194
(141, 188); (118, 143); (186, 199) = 7.07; 209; 187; 197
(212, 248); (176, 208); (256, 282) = 1.70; 169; 178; 173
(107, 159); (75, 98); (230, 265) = -3.97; 209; 153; 193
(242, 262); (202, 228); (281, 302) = 3.86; 191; 176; 183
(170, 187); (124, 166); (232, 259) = 4.76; 199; 146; 181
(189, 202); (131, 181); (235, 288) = -1.27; 177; 162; 171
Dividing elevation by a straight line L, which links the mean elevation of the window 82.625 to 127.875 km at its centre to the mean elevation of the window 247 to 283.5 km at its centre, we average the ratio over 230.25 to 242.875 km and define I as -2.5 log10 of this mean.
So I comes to 0.16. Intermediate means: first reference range 207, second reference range 171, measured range 153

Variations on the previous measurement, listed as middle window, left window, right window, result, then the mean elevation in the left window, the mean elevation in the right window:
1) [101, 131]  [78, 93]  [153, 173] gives -0.086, 211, 174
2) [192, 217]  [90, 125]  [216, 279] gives -0.069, 206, 166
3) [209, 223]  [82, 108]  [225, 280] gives -0.121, 200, 163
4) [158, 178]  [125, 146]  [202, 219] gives 0.296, 208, 191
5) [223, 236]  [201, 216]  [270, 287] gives 0.032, 191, 182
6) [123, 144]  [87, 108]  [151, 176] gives -0.146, 197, 168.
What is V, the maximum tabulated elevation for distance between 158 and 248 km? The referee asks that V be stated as 199.5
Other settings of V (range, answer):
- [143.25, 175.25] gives 213.7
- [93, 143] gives 226.6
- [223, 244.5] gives 193.6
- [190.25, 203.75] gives 196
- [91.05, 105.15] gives 205.9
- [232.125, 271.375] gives 184.8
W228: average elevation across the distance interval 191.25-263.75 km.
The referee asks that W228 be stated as 172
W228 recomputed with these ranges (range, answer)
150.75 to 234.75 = 175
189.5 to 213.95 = 190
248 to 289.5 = 174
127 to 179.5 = 181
